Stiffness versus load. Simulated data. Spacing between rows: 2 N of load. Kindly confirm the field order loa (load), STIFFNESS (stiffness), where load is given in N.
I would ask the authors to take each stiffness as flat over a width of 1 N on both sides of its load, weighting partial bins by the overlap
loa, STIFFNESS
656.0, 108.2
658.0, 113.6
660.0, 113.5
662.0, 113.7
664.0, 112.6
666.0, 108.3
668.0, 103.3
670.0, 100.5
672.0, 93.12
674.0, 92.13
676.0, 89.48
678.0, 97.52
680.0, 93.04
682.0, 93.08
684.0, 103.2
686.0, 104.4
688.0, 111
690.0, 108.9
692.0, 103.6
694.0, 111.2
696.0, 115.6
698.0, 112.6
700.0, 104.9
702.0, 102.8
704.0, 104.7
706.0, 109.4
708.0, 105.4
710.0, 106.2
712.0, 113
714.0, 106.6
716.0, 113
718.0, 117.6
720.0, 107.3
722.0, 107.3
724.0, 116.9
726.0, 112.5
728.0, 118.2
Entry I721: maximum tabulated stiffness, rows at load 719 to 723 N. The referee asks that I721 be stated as 107.3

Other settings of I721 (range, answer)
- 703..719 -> 117.6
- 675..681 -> 97.52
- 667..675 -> 103.3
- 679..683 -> 93.08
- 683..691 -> 111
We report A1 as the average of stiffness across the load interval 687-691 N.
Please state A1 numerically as 110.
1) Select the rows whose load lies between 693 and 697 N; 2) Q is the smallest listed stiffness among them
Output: 111.2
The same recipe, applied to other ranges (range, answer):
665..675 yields 92.13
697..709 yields 102.8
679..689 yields 93.04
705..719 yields 105.4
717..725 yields 107.3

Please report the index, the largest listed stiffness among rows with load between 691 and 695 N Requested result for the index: 111.2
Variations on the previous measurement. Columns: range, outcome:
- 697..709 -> 112.6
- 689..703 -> 115.6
